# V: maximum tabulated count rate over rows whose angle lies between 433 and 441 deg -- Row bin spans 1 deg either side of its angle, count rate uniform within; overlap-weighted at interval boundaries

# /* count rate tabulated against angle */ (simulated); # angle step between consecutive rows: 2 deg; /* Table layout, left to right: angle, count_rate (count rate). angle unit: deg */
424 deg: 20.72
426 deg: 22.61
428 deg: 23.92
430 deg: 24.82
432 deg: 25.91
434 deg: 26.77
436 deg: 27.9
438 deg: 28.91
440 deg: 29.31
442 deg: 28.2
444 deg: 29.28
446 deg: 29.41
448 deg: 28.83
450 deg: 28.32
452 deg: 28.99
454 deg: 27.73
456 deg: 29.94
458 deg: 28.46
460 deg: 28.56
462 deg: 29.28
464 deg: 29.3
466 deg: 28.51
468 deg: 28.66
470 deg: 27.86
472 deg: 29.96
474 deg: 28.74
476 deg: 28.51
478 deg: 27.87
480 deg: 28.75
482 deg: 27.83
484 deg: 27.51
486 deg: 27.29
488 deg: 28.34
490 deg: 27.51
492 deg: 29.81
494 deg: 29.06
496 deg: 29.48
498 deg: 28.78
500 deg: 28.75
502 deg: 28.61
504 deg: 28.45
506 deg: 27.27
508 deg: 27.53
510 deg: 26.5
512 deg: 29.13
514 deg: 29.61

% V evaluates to 29.31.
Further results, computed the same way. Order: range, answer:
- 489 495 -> 29.81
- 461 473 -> 29.96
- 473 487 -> 28.75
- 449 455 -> 28.99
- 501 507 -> 28.61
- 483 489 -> 28.34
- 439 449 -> 29.41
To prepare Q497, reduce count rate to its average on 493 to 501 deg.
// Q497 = 29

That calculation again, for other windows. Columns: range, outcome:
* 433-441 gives 28.2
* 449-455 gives 28.3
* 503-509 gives 27.8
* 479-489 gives 27.9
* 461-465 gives 29.3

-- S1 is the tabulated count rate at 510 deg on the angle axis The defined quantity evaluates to 26.5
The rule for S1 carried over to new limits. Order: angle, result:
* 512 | 29.13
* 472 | 29.96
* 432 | 25.91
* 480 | 28.75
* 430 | 24.82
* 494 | 29.06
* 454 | 27.73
